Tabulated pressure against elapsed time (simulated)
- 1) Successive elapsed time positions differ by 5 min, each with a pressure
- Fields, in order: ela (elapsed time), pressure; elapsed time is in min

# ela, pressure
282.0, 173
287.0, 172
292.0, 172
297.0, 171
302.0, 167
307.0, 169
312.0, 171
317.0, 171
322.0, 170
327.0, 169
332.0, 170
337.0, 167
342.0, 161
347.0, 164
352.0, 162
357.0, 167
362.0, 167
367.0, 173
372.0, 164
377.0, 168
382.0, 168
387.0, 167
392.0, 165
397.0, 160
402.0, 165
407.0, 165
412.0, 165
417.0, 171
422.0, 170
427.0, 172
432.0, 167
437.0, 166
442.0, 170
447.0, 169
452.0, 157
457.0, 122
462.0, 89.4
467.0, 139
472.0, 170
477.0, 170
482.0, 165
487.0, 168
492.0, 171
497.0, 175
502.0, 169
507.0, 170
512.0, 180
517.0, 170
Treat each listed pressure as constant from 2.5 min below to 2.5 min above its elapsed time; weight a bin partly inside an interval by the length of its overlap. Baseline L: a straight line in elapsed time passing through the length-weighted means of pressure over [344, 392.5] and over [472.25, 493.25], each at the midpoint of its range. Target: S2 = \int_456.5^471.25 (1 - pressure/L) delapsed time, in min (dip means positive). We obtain 4.0 min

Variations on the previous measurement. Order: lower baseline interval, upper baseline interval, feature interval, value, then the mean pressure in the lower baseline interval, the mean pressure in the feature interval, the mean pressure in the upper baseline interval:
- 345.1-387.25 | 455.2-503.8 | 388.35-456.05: -2.1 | 167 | 165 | 154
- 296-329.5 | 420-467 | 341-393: -1.2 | 170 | 166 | 153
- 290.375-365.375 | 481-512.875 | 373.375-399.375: 0.5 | 168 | 166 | 171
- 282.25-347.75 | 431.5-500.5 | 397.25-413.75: -0.3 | 169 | 164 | 157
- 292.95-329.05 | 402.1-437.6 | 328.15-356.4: 0.7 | 170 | 165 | 168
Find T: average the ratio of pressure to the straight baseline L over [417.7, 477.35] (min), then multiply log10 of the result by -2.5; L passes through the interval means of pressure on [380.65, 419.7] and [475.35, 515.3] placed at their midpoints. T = 0.09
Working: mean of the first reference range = 166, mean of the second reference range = 171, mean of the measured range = 155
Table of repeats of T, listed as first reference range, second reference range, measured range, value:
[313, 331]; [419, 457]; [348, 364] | 0.02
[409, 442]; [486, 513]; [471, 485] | 0.02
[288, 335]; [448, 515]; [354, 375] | -0.01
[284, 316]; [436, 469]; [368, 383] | -0.07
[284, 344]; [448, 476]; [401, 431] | -0.13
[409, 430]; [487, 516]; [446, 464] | 0.27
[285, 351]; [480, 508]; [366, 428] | 0.01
